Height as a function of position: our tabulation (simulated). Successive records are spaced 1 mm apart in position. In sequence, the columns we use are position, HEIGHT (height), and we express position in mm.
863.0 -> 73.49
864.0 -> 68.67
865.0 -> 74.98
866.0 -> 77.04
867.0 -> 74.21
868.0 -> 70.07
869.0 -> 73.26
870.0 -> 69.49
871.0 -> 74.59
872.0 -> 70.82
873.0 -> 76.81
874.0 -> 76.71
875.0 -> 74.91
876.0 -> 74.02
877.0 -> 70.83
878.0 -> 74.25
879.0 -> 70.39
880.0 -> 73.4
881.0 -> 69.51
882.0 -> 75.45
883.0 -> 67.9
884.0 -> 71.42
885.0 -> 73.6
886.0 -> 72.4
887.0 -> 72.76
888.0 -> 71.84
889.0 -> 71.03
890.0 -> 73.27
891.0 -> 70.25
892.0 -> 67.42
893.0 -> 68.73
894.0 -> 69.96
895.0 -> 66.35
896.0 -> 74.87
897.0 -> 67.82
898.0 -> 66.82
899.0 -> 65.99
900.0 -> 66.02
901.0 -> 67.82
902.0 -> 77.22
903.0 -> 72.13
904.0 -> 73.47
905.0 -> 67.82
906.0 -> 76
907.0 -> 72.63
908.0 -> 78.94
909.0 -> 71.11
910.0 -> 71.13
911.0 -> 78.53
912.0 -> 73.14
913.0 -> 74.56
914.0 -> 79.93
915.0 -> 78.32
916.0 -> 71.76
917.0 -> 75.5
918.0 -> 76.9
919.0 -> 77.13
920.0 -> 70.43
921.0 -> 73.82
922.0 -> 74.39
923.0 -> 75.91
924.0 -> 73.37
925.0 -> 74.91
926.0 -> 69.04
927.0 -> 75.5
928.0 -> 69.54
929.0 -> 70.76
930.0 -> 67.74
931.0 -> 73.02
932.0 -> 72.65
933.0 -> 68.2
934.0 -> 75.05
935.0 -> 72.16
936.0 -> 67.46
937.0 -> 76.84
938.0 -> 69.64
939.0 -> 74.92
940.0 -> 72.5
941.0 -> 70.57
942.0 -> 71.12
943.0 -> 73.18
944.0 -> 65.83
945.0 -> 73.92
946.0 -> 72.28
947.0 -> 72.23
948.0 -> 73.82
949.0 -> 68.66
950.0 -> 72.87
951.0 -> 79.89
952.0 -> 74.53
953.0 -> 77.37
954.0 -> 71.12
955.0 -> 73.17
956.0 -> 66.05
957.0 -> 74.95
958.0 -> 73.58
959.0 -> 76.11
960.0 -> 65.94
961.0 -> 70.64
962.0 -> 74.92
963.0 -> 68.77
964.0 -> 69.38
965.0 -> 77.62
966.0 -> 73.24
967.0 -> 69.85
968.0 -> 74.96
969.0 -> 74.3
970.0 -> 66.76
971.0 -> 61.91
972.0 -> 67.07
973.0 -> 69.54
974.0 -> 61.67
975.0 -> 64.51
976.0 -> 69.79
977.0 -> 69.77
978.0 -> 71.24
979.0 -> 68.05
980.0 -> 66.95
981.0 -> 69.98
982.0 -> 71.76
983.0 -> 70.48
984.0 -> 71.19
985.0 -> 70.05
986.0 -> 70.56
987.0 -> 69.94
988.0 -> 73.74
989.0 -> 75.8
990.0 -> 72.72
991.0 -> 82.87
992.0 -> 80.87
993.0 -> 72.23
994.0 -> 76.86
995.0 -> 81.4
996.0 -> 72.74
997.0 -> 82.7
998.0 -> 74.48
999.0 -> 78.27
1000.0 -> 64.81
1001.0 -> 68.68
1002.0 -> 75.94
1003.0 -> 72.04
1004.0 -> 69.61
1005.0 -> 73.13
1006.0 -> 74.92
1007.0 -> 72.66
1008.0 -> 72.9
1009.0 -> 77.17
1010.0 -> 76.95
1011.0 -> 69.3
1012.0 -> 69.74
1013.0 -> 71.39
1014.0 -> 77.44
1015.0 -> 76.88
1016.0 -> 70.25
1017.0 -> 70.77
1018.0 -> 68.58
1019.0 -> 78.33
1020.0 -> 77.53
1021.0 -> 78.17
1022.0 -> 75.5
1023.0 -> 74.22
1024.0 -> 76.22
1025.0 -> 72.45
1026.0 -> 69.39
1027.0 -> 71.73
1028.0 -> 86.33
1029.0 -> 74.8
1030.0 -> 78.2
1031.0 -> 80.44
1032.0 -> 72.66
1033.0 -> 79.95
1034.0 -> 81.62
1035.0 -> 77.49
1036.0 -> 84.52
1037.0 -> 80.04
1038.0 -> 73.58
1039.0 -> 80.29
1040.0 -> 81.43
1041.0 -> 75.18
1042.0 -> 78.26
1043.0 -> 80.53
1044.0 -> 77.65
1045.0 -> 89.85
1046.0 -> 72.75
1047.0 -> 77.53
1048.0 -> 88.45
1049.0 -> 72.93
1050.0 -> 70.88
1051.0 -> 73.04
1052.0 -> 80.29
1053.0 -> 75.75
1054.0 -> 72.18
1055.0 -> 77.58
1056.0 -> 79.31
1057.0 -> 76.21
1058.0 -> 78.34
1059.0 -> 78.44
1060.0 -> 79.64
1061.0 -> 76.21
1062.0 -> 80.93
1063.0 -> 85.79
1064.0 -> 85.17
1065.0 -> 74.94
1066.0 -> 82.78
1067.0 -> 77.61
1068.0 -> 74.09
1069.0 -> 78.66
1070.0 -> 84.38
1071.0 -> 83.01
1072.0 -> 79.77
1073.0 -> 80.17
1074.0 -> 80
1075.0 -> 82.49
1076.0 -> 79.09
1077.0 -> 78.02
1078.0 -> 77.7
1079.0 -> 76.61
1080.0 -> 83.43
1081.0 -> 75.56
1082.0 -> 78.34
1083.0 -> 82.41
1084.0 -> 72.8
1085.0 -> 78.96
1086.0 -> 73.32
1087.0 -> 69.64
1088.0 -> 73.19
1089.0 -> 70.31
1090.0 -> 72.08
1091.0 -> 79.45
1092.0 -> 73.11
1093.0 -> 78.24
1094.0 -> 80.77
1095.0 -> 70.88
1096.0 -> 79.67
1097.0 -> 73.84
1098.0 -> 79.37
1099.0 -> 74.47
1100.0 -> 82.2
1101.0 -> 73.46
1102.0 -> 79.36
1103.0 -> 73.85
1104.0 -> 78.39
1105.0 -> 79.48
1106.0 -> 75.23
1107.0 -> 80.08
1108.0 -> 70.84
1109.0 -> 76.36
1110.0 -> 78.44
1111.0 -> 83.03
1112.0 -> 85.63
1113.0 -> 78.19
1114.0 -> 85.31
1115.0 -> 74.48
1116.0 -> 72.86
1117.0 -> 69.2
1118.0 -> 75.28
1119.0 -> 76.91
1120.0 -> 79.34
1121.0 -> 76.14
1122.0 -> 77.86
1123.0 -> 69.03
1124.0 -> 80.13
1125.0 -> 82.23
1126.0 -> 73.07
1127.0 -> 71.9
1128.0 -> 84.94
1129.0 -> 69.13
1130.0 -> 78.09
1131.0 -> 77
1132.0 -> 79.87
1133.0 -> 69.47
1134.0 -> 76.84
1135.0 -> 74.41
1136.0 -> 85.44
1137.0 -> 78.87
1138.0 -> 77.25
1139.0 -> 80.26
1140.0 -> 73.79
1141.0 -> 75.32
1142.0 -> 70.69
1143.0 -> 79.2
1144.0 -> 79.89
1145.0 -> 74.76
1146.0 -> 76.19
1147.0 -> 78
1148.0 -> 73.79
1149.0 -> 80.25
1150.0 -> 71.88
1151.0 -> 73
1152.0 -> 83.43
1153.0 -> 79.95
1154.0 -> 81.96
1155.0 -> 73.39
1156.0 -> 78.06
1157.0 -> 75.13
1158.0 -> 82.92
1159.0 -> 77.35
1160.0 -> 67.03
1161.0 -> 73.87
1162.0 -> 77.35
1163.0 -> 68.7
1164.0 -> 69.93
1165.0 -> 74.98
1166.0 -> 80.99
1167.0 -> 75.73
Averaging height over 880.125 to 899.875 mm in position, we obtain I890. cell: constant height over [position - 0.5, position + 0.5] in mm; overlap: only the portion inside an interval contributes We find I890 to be 70.4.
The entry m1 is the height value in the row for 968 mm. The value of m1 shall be 74.96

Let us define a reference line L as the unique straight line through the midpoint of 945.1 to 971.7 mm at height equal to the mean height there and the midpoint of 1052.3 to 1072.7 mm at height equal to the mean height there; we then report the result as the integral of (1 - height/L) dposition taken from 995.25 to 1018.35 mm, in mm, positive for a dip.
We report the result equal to 0.6 mm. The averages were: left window 72.1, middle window 73.2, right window 79.1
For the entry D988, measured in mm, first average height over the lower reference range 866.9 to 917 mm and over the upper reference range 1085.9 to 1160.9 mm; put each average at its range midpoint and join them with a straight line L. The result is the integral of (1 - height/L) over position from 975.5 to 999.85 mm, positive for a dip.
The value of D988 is 0.2 mm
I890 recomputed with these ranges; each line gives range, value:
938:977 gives 71.3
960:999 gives 71.9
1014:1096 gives 77.5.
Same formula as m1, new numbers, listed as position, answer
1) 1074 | 80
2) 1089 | 70.31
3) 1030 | 78.2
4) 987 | 69.94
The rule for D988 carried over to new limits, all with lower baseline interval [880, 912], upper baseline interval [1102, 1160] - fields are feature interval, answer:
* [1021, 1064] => -1.7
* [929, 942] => 0.1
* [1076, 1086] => -0.3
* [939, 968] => 0.1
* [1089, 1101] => 0.0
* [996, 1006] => 0.1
